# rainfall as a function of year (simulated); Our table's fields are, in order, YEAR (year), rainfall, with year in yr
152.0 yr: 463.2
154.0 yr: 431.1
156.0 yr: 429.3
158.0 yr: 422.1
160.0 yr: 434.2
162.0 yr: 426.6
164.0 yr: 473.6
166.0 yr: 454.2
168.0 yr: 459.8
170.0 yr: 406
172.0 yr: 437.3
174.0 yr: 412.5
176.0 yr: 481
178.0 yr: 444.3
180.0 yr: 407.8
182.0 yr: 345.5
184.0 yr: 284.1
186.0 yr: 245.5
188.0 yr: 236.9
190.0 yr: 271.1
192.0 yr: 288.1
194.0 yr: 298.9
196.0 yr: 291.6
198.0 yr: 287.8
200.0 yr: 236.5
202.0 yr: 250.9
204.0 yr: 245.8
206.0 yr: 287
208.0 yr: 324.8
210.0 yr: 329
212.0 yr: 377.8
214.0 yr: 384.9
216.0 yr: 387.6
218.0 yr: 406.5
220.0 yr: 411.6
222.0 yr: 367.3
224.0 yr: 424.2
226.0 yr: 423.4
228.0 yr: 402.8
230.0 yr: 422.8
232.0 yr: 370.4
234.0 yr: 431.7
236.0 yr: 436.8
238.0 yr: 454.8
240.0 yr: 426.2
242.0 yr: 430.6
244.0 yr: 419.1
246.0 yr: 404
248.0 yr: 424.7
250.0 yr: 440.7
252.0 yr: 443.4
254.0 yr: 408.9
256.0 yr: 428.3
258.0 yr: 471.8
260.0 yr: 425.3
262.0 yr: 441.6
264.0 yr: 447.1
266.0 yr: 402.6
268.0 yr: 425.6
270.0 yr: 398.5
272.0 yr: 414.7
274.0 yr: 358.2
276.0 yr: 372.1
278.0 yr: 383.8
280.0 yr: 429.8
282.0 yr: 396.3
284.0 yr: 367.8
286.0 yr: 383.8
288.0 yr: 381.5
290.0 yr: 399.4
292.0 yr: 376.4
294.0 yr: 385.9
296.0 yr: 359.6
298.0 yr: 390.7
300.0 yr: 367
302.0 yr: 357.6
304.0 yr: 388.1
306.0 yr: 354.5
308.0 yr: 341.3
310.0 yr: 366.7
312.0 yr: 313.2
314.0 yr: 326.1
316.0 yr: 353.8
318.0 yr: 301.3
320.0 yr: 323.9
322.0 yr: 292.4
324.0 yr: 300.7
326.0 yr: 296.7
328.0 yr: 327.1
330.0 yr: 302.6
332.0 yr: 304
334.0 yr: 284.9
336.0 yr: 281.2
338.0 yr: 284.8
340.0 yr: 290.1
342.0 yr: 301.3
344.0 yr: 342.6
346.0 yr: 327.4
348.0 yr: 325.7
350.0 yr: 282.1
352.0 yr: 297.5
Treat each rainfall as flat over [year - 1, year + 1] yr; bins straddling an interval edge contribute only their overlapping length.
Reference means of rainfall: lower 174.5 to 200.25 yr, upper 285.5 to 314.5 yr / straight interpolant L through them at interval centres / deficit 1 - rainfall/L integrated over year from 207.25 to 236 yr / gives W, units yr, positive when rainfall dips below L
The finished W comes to -4.9 yr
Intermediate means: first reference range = 321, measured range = 393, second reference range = 367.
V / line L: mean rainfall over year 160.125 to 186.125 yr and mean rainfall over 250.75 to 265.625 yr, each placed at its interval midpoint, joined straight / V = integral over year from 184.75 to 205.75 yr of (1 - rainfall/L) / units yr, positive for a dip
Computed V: 7.6 yr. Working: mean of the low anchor 412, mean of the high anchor 437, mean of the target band 266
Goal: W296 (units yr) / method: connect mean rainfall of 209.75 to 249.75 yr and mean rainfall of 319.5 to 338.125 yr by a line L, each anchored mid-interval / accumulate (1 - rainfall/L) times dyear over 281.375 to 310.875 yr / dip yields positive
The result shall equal -3.4 yr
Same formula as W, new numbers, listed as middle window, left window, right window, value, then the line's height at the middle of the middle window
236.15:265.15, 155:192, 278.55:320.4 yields -4.5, 375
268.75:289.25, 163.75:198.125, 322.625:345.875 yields -4.1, 324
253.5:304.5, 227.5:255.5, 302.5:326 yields -3.0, 376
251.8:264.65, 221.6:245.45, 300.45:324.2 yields -1.5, 393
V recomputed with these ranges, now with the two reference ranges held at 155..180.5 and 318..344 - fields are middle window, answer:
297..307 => -1.4 yr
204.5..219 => 1.7 yr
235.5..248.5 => -1.8 yr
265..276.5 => -1.5 yr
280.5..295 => -2.1 yr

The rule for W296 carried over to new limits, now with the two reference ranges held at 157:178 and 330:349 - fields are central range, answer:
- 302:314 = -0.78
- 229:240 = -1.02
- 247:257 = -1.48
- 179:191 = 3.62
